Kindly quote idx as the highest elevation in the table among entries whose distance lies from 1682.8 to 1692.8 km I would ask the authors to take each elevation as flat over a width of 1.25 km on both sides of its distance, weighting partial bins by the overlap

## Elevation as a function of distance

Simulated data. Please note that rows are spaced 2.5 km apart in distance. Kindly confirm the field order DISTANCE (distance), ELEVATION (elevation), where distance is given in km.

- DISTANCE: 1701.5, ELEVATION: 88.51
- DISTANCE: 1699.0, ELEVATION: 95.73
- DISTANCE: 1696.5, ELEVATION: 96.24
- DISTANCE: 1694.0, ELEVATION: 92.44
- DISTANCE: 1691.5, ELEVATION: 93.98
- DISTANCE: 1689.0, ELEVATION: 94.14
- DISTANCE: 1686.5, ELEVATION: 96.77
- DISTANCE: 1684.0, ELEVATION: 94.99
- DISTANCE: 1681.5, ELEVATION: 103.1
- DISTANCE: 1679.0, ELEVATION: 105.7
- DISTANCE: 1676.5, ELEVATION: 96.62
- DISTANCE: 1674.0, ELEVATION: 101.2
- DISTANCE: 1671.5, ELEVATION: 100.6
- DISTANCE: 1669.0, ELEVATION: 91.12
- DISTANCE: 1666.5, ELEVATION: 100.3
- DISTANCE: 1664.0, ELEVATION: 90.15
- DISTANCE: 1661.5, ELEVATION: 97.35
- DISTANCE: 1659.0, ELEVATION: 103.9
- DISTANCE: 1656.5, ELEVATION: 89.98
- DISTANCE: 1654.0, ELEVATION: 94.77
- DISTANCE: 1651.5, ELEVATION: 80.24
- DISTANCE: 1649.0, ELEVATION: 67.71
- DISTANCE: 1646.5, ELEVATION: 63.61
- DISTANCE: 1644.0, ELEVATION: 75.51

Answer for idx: 96.77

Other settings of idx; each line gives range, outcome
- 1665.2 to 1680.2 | 105.7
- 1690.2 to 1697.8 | 96.24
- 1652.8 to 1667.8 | 103.9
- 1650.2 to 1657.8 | 94.77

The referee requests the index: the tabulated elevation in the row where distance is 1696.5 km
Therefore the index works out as 96.24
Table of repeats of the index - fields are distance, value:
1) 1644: 75.51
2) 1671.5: 100.6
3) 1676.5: 96.62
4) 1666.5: 100.3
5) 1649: 67.71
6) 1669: 91.12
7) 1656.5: 89.98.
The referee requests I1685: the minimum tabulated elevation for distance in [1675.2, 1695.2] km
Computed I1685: 92.44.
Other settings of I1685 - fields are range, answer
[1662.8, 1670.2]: 90.15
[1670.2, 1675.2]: 100.6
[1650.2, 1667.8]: 80.24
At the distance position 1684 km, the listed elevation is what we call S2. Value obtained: 94.99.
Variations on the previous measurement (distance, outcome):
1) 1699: 95.73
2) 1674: 101.2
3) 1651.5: 80.24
